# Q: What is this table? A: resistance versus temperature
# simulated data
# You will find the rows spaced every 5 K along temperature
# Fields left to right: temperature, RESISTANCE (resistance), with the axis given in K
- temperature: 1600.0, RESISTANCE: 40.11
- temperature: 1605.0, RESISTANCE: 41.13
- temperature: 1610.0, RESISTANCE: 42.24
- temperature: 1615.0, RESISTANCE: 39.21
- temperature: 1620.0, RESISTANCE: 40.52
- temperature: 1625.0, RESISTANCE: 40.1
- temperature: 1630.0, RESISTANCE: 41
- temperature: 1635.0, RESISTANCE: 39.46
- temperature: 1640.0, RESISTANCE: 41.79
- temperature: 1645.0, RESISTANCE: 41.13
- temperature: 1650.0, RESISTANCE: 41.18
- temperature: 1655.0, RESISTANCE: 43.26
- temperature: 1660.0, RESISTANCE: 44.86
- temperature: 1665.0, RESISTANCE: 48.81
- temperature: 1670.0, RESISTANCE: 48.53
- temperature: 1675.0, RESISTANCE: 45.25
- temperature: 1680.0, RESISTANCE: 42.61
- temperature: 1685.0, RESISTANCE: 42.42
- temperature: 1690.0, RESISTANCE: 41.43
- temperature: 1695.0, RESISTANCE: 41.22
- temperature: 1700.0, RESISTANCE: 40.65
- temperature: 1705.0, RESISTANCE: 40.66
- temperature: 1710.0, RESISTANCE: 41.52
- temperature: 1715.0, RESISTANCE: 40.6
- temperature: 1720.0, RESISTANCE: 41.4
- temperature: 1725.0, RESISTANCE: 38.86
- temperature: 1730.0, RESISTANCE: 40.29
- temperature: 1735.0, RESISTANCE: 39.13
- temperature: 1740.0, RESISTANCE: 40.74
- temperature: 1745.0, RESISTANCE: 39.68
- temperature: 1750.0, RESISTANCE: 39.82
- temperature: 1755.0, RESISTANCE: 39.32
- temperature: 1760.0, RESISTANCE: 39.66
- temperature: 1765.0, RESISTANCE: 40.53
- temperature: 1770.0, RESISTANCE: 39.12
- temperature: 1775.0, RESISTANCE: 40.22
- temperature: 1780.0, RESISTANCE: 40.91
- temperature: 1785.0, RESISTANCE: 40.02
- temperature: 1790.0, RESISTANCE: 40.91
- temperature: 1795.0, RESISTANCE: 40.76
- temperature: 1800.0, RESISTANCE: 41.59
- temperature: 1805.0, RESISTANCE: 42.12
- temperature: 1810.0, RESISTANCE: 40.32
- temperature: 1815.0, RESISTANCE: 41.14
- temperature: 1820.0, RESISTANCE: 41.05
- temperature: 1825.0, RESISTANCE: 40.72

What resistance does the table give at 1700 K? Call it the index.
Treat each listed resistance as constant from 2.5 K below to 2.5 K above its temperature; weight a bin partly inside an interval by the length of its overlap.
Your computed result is 40.65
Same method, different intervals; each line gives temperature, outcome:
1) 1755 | 39.32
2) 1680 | 42.61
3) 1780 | 40.91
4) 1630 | 41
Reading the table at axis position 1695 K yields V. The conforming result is 41.22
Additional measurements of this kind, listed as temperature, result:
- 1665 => 48.81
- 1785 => 40.02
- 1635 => 39.46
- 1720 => 41.4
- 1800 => 41.59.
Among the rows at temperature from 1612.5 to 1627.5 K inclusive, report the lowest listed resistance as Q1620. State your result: 39.21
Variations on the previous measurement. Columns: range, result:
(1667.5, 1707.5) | 40.65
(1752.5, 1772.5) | 39.12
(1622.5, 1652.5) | 39.46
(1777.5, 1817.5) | 40.02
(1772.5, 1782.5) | 40.22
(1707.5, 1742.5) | 38.86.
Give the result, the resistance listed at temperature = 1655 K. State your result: 43.26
